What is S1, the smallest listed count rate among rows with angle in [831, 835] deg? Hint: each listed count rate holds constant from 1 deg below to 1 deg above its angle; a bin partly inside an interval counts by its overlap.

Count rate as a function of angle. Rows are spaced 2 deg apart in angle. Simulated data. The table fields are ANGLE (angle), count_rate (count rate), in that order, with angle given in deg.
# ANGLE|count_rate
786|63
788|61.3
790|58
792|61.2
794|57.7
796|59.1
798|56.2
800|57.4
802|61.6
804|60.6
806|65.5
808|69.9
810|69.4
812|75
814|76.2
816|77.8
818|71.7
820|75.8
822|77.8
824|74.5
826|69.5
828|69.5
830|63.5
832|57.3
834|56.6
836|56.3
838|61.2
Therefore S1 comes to 56.6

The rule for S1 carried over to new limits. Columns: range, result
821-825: 74.5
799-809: 57.4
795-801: 56.2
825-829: 69.5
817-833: 57.3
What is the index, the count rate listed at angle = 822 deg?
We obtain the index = 77.8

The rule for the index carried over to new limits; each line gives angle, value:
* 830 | 63.5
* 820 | 75.8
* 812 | 75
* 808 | 69.9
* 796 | 59.1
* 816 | 77.8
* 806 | 65.5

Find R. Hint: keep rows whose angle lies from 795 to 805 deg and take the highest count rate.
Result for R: 61.6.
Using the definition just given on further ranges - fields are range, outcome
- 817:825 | 77.8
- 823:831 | 74.5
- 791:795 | 61.2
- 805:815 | 76.2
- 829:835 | 63.5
